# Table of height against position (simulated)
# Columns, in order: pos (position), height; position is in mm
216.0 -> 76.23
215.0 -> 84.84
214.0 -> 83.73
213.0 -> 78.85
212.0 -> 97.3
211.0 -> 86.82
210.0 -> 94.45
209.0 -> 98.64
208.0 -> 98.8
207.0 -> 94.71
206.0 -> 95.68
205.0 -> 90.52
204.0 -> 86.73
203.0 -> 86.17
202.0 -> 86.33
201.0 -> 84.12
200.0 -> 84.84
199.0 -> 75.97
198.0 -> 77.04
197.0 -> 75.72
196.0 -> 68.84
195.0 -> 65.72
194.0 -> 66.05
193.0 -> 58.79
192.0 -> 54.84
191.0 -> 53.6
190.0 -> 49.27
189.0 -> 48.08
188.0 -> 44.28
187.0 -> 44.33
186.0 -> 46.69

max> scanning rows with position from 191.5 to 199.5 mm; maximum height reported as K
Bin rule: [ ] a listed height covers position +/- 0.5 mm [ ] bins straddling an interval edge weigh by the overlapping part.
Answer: 77.04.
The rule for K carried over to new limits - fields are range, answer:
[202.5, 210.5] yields 98.8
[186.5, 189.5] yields 48.08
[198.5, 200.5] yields 84.84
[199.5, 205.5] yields 90.52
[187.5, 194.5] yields 66.05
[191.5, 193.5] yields 58.79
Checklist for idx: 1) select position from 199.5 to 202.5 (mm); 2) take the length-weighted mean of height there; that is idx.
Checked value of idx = 85.1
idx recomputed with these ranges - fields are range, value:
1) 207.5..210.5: 97.3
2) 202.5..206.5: 89.8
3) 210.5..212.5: 92.1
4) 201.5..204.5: 86.4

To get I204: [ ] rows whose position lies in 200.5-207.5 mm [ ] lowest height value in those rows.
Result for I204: 84.12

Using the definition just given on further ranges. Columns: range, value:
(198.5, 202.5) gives 75.97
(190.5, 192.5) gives 53.6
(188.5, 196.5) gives 48.08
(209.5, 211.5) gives 86.82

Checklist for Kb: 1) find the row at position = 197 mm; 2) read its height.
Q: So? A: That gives 75.72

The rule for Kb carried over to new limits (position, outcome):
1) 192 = 54.84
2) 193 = 58.79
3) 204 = 86.73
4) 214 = 83.73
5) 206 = 95.68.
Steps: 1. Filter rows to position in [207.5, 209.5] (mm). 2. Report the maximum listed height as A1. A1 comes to 98.8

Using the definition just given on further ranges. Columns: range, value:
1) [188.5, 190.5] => 49.27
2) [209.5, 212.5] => 97.3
